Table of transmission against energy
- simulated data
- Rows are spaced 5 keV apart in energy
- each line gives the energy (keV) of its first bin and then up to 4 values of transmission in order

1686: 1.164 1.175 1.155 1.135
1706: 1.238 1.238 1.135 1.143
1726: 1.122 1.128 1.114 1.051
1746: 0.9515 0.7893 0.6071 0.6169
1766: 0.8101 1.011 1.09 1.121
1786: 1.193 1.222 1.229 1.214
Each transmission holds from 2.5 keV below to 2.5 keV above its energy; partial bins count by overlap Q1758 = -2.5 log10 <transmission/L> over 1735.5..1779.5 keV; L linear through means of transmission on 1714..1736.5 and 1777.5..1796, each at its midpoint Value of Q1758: 0.29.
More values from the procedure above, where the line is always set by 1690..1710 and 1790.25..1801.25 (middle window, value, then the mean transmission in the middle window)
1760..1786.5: 0.235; 0.977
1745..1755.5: 0.431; 0.809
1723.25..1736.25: 0.066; 1.12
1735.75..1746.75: 0.157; 1.04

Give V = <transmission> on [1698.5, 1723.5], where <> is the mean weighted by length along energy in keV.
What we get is 1.18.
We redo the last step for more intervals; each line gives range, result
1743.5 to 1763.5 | 0.741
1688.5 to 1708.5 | 1.18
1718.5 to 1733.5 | 1.13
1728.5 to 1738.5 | 1.12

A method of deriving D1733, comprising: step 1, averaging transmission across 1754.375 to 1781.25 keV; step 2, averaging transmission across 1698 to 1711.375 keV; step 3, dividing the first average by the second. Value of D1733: 0.72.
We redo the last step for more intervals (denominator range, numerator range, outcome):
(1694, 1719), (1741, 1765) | 0.66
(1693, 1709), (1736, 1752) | 0.83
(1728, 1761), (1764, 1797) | 1.19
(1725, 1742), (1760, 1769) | 0.67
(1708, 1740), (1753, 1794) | 0.84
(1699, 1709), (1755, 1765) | 0.54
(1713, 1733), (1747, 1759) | 0.64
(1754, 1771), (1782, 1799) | 1.65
